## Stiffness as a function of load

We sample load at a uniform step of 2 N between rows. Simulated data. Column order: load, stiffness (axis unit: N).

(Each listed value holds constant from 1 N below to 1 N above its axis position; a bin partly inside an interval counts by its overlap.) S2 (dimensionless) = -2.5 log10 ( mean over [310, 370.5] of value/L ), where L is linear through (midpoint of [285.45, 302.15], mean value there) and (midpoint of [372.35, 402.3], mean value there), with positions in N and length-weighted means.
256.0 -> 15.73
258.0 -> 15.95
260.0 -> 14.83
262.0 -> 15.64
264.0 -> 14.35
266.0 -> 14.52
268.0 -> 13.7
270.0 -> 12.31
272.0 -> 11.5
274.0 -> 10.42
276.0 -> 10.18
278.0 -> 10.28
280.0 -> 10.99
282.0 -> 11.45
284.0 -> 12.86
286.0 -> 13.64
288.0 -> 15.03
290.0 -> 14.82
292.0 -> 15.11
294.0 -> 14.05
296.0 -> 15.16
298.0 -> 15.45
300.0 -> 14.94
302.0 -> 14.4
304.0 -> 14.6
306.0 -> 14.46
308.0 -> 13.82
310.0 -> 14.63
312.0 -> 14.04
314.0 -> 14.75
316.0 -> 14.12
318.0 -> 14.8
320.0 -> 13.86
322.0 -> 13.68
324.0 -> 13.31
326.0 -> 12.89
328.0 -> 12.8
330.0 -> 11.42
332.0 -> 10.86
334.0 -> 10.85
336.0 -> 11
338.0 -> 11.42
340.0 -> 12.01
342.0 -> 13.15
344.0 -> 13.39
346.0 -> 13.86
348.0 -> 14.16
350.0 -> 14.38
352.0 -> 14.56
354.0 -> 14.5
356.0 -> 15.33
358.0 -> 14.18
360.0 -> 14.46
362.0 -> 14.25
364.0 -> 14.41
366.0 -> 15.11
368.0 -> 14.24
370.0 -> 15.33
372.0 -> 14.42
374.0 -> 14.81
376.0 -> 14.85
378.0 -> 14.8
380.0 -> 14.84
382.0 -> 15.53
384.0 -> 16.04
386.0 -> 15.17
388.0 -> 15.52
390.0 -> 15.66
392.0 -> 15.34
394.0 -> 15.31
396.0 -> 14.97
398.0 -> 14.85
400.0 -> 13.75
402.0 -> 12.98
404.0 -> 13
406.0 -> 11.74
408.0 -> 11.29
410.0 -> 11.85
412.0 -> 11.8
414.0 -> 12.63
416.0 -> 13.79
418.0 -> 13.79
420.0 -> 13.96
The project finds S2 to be 0.100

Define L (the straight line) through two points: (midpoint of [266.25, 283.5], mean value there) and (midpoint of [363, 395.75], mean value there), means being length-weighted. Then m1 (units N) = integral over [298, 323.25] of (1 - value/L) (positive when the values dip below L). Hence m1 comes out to -3.2 N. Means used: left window 11.5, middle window 14.4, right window 15.1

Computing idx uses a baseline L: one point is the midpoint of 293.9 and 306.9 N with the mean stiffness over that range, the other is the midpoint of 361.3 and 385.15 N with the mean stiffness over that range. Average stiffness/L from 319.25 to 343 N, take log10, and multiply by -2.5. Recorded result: 0.21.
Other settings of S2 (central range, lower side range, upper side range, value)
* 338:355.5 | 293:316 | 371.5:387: 0.09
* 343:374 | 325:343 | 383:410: -0.14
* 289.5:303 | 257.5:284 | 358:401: -0.12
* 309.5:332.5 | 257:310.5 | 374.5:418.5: 0.03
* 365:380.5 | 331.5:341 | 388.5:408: -0.15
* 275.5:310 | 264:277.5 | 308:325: -0.04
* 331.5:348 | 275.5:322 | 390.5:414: 0.12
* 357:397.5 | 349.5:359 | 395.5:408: -0.08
